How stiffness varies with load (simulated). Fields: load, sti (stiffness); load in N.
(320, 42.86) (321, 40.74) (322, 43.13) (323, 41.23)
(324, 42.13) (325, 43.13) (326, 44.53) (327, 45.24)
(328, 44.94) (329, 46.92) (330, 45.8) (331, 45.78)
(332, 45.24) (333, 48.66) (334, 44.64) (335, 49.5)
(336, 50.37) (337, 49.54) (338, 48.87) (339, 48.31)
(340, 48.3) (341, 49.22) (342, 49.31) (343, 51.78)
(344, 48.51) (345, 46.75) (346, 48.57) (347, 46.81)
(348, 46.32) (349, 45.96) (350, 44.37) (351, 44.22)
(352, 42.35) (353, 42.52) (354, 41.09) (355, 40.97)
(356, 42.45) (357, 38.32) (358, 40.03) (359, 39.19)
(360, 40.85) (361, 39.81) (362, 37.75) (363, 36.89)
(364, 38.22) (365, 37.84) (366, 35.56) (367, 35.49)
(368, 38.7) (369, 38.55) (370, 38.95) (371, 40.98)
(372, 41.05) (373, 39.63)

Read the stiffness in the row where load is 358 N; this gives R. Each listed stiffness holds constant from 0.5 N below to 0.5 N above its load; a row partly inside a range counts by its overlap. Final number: 40.03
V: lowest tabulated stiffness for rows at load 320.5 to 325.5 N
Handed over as 40.74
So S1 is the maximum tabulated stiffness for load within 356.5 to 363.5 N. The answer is 40.85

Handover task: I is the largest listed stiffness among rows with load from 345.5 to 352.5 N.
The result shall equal 48.57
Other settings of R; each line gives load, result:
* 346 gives 48.57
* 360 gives 40.85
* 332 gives 45.24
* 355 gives 40.97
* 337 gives 49.54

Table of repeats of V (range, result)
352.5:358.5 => 38.32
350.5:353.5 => 42.35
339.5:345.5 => 46.75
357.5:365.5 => 36.89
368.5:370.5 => 38.55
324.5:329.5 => 43.13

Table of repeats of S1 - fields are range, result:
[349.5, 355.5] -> 44.37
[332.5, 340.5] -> 50.37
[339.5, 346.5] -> 51.78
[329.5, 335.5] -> 49.5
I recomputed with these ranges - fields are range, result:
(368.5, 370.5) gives 38.95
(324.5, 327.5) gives 45.24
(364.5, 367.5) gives 37.84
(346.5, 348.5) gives 46.81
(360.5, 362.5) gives 39.81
